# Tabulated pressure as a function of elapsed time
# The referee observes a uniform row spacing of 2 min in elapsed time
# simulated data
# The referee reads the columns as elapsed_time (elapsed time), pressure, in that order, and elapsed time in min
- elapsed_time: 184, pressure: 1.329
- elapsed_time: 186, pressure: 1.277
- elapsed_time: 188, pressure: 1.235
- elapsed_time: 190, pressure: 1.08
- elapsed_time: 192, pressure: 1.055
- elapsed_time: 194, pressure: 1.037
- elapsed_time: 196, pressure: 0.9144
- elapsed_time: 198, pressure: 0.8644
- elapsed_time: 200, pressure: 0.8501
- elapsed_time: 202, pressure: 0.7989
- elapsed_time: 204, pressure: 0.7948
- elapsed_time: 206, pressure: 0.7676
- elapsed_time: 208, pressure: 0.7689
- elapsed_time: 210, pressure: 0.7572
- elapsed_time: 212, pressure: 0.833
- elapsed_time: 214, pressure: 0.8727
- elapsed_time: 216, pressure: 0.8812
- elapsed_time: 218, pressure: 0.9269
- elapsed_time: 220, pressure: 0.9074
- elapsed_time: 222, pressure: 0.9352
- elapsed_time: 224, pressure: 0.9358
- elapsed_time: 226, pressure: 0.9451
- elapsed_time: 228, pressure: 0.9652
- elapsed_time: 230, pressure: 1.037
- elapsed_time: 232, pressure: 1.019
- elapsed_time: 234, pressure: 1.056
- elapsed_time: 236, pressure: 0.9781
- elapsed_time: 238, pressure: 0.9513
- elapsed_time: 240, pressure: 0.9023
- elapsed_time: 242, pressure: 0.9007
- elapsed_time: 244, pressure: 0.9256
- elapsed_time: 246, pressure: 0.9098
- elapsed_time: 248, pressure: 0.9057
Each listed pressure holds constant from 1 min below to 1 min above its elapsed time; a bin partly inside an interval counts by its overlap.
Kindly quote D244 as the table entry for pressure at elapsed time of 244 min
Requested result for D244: 0.9256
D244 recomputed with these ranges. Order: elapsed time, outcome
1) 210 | 0.7572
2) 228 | 0.9652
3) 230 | 1.037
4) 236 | 0.9781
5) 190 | 1.08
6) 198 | 0.8644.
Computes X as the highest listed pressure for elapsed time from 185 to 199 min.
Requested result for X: 1.277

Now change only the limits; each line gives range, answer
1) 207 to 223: 0.9352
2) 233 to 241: 1.056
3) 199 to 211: 0.8501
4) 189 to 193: 1.08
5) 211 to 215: 0.8727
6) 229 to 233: 1.037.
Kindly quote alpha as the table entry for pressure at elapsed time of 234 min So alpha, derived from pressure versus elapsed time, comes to 1.056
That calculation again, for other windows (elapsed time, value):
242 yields 0.9007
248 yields 0.9057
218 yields 0.9269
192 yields 1.055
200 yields 0.8501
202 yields 0.7989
